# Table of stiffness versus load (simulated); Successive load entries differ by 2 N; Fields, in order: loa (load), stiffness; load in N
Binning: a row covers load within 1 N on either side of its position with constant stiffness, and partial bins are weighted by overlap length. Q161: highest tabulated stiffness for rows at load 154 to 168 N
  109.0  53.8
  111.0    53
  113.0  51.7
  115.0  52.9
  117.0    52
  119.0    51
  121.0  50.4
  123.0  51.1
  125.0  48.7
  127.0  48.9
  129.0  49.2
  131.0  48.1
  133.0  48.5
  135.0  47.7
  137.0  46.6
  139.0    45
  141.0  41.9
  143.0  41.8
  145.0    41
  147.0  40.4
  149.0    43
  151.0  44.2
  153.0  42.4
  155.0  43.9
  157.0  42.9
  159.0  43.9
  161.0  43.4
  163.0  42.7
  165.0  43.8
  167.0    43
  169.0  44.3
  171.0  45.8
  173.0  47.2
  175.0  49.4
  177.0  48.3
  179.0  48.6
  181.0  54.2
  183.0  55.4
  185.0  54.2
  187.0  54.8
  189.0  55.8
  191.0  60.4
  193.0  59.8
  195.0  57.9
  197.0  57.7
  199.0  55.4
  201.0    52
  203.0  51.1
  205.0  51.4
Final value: 43.9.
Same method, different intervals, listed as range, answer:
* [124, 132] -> 49.2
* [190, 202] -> 60.4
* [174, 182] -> 54.2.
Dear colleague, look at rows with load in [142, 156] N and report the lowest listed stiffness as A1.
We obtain 40.4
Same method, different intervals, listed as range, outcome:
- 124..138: 46.6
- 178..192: 48.6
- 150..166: 42.4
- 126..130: 48.9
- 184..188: 54.2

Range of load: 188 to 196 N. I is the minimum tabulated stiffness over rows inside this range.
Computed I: 55.8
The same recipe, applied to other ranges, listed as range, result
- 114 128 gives 48.7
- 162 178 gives 42.7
